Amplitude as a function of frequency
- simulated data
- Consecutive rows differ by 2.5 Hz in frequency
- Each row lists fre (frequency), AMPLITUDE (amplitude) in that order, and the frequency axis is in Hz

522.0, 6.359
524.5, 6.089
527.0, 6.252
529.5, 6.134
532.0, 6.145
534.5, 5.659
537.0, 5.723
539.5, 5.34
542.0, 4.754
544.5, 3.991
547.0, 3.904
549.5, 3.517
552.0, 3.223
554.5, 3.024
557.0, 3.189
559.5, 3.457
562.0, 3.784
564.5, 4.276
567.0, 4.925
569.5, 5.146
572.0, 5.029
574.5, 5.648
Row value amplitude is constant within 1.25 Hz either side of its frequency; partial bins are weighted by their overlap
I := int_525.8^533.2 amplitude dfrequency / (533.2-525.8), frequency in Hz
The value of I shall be 6.18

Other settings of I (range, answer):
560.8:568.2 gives 4.33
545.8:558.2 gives 3.37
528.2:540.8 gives 5.8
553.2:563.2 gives 3.36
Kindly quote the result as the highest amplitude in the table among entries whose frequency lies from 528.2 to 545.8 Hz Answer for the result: 6.145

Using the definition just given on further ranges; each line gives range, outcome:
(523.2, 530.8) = 6.252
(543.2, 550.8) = 3.991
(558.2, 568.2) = 4.925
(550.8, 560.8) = 3.457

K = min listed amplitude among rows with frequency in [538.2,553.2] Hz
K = 3.223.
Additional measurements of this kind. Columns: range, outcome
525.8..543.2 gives 4.754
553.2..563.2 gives 3.024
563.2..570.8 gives 4.276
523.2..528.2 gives 6.089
